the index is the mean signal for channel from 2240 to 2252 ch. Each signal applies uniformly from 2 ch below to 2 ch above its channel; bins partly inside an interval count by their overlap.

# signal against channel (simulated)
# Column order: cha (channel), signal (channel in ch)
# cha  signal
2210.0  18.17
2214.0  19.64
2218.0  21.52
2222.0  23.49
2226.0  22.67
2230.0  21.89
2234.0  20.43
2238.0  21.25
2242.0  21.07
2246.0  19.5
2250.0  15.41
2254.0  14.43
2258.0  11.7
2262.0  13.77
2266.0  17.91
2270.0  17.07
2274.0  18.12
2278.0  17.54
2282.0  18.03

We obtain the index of 18.7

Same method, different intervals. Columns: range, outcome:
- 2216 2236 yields 22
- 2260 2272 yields 16.2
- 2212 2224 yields 21.6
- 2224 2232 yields 22.3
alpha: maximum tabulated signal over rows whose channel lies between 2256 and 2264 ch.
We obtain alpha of 13.77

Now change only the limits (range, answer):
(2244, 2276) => 19.5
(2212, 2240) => 23.49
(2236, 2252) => 21.25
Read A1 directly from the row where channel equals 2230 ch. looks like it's 21.89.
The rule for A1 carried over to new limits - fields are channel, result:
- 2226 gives 22.67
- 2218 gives 21.52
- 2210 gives 18.17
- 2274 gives 18.12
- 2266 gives 17.91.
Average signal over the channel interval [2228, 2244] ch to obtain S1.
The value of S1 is 21.2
